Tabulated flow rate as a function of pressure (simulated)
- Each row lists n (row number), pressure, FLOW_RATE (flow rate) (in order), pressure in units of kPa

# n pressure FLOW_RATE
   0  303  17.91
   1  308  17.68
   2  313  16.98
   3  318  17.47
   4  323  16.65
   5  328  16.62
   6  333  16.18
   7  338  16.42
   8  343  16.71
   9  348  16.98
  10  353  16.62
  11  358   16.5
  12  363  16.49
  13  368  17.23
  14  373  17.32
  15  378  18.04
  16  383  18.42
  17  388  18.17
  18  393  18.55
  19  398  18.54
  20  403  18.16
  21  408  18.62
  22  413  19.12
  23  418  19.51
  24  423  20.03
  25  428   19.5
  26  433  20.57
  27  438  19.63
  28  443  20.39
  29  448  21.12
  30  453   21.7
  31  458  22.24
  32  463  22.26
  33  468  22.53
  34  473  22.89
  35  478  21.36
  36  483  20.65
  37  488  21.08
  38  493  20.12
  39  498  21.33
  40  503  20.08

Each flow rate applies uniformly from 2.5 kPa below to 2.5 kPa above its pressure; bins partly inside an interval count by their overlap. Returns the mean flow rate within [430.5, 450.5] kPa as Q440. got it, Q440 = 20.4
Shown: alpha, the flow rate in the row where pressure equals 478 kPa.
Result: 21.36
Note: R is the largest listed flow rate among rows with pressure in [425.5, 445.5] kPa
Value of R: 20.57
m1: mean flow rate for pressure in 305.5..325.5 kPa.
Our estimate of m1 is 17.2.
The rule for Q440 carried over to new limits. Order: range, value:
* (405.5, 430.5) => 19.4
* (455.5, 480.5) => 22.3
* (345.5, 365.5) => 16.6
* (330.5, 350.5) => 16.6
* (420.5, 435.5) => 20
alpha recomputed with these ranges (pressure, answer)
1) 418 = 19.51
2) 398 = 18.54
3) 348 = 16.98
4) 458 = 22.24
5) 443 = 20.39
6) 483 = 20.65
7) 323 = 16.65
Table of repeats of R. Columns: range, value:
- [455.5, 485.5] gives 22.89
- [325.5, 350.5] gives 16.98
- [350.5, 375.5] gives 17.32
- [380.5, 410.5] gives 18.62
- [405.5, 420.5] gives 19.51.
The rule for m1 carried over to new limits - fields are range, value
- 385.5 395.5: 18.4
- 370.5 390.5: 18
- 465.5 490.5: 21.7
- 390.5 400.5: 18.5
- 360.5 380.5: 17.3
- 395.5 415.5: 18.6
